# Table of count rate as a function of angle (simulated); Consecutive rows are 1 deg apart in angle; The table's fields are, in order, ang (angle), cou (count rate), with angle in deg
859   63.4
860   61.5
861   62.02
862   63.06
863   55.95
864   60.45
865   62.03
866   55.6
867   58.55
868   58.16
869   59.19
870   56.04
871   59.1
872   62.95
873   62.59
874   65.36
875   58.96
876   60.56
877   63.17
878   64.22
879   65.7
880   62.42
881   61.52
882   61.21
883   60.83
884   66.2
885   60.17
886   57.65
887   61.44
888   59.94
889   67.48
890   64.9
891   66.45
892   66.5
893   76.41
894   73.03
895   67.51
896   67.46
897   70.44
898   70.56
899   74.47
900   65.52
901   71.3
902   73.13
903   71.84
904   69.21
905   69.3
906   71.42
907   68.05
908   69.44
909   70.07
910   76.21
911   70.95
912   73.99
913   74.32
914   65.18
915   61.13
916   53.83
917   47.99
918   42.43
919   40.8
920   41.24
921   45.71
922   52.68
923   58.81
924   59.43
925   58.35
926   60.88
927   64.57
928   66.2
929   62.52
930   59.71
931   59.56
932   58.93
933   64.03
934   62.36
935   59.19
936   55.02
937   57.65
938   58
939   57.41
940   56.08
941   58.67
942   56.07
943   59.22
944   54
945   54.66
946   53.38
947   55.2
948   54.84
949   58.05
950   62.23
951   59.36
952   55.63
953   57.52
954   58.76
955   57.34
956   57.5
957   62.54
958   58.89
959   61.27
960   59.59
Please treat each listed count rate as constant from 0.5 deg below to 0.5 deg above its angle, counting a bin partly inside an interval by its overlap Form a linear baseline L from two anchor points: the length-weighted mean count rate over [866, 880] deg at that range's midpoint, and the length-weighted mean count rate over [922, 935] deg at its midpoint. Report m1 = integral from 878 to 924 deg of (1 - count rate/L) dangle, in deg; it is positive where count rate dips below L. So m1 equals -2.4 deg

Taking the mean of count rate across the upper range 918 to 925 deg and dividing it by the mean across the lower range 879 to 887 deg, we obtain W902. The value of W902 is 0.81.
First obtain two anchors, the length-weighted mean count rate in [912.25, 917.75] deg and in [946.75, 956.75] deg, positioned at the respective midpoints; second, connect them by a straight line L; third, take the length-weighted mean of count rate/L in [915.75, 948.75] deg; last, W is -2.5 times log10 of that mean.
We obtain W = 0.06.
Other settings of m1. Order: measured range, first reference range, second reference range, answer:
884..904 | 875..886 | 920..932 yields -2.20 deg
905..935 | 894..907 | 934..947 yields 1.34 deg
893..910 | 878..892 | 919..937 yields -2.68 deg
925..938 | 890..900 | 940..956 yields 0.07 deg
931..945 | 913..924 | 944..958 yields -0.69 deg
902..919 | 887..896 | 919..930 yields -1.17 deg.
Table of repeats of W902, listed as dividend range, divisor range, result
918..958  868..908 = 0.87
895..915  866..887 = 1.15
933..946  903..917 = 0.84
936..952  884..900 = 0.85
